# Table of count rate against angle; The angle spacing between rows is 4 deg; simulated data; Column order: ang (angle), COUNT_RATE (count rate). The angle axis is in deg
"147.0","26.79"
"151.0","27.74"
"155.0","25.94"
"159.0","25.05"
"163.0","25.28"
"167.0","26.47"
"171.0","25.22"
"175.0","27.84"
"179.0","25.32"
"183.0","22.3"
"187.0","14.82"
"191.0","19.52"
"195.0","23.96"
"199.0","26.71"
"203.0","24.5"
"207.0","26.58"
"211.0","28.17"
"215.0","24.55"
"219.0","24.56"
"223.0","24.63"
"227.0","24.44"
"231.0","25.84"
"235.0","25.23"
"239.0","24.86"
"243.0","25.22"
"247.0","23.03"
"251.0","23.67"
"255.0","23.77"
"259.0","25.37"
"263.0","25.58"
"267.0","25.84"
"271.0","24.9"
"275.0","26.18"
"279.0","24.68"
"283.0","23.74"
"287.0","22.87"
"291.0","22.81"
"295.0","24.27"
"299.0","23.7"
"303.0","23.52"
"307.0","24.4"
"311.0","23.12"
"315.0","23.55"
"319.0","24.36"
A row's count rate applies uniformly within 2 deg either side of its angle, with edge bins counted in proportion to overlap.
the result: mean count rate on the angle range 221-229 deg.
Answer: 24.5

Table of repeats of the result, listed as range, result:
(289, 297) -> 23.5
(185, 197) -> 19.4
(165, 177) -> 26.5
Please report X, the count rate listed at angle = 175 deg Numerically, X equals 27.84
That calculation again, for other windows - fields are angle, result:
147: 26.79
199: 26.71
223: 24.63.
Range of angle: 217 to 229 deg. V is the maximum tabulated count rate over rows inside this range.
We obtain 24.63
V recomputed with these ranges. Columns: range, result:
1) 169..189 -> 27.84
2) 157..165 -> 25.28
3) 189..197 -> 23.96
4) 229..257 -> 25.84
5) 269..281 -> 26.18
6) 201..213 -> 28.17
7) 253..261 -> 25.37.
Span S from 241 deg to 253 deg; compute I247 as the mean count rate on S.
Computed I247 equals 24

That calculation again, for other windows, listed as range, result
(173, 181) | 26.6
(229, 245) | 25.3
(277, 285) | 24.2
